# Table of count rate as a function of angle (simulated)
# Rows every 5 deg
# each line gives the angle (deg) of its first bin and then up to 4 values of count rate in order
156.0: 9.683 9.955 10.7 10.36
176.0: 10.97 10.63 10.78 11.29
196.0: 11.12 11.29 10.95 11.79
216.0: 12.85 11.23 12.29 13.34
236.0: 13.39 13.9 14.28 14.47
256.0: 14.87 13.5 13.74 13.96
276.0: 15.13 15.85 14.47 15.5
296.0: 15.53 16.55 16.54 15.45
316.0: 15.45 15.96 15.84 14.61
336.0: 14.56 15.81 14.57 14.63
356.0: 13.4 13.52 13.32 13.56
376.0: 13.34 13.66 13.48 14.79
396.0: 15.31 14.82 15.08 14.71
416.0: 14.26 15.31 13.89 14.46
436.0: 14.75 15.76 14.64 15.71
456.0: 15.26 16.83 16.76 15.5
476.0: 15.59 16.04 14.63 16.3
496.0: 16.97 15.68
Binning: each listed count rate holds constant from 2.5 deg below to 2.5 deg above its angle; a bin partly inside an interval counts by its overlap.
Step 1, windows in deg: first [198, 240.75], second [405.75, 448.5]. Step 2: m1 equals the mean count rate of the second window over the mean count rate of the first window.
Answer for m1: 1.2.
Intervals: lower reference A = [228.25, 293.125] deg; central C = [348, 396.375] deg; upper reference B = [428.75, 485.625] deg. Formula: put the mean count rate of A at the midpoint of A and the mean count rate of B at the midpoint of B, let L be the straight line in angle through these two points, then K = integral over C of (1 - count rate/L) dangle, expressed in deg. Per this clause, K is 3.77 deg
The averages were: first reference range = 14.3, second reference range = 15.5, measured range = 13.8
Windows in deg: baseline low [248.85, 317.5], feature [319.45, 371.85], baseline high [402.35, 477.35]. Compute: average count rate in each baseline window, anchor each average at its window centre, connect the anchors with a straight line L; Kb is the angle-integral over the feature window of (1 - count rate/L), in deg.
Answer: 2.1 deg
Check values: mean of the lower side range 15.1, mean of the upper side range 15.2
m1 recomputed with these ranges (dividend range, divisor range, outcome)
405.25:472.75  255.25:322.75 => 1.00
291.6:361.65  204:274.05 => 1.15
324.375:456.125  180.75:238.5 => 1.23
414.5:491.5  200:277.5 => 1.16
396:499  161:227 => 1.37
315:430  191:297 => 1.08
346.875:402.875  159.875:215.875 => 1.27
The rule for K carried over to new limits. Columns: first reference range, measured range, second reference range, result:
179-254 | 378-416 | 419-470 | 0.5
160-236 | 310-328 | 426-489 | -3.3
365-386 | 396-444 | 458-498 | -0.7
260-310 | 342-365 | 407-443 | 1.3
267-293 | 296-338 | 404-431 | -2.3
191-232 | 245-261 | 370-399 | -2.7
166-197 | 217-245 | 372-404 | -3.0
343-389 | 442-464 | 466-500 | -0.4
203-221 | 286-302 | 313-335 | -1.3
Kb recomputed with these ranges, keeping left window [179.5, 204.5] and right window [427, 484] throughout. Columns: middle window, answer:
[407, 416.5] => 0.1 deg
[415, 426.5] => 0.2 deg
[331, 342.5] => -1.3 deg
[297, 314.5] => -4.2 deg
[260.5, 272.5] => -1.4 deg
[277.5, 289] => -2.4 deg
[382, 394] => 0.2 deg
